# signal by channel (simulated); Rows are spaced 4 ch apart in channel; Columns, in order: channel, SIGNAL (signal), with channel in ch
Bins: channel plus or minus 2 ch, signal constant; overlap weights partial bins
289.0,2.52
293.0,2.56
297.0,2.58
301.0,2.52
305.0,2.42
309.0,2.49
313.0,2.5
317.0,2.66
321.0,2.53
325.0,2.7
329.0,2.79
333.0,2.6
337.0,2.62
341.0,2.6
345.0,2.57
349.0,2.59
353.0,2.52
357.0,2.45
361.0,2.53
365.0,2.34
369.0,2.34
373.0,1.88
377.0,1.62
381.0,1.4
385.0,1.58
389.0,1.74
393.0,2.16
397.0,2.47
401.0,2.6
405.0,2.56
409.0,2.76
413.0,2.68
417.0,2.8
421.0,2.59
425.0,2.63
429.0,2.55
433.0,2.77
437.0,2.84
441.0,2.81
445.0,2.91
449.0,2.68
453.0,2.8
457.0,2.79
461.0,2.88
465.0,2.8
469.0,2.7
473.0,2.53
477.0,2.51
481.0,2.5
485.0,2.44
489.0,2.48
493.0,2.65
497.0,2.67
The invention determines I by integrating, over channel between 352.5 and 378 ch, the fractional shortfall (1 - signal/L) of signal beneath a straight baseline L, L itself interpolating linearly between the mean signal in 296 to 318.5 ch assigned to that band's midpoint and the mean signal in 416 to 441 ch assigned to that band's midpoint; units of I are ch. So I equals 3.5 ch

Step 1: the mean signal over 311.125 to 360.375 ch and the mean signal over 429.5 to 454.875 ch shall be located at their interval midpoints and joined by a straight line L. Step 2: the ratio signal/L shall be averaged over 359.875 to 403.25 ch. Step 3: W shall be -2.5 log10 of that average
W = 0.29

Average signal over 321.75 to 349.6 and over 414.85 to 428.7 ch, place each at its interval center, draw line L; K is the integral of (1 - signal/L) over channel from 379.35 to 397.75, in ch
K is 5.6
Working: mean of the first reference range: 2.64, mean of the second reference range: 2.66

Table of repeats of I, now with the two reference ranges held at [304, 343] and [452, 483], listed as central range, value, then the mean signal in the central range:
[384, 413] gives 3.6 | 2.32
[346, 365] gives 0.8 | 2.51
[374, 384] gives 4.1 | 1.55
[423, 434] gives 0.1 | 2.64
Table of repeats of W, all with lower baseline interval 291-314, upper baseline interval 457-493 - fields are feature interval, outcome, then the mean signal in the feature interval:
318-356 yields -0.03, 2.61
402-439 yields -0.04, 2.68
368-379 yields 0.32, 1.91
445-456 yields -0.07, 2.78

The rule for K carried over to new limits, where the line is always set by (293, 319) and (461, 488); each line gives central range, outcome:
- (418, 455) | -2.1 ch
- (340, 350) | -0.2 ch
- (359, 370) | 0.6 ch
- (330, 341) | -0.4 ch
